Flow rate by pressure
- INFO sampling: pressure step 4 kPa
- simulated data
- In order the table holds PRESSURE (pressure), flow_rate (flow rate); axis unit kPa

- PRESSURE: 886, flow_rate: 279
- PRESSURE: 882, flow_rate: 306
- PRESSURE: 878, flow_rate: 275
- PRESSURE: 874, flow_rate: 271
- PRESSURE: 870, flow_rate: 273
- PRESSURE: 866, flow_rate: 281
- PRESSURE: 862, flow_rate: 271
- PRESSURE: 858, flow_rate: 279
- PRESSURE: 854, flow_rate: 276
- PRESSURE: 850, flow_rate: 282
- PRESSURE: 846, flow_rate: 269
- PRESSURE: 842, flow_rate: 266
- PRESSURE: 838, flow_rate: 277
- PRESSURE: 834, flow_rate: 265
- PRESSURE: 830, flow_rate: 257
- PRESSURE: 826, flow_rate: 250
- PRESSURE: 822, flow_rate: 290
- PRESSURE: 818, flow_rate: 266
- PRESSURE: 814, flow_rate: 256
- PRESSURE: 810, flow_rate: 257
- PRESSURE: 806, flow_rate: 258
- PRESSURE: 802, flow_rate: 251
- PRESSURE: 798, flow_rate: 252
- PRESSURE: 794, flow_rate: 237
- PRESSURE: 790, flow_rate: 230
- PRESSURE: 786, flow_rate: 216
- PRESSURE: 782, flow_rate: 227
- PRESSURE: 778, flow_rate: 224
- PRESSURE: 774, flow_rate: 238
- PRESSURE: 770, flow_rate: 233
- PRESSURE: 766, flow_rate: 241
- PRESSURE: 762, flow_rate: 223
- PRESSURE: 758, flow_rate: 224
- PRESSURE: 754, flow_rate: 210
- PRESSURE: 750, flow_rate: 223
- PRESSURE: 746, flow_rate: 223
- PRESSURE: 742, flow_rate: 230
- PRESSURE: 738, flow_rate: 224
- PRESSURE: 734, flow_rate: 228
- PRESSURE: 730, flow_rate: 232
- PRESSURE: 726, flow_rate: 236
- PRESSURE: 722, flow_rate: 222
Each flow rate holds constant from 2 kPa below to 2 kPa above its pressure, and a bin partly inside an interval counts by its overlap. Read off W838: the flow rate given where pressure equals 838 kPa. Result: 277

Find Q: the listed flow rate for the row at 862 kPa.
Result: 271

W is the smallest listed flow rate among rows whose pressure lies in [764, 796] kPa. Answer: 216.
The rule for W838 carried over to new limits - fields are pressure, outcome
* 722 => 222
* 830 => 257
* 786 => 216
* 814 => 256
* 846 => 269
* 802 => 251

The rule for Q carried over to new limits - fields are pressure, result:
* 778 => 224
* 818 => 266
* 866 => 281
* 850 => 282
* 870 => 273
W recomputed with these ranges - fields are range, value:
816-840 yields 250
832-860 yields 265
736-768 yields 210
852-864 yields 271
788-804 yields 230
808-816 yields 256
